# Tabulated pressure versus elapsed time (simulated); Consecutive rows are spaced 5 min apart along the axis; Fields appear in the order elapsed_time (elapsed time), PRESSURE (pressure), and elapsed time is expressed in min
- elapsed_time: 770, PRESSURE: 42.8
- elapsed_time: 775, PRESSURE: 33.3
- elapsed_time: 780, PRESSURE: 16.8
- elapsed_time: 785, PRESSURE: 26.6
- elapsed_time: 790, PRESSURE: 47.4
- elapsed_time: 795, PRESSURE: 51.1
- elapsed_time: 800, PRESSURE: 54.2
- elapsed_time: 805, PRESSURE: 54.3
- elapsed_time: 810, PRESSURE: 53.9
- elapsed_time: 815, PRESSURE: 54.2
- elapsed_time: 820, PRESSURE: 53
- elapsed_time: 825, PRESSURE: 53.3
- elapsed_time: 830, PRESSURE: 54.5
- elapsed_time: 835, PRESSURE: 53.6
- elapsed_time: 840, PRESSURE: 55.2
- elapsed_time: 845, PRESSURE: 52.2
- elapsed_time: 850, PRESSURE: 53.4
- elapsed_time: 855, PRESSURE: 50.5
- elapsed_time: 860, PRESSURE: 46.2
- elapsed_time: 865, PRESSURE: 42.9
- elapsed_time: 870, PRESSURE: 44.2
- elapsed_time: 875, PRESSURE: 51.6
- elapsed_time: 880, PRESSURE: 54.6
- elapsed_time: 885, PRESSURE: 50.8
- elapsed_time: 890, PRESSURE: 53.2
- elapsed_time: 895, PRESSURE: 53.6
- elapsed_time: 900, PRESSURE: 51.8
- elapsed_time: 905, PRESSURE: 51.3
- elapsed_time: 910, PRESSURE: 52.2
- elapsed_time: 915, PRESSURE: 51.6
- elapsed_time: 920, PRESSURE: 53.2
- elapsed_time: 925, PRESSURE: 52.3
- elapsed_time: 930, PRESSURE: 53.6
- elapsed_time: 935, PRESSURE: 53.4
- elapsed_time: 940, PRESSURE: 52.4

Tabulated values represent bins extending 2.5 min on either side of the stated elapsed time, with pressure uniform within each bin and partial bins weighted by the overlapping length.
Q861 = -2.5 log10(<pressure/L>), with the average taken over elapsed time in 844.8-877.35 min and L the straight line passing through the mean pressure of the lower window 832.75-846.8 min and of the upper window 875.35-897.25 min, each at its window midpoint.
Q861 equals 0.10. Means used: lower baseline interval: 53.7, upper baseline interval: 52.9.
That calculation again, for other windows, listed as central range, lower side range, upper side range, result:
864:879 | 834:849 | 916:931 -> 0.13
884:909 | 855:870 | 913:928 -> -0.06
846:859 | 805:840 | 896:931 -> 0.04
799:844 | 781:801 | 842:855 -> -0.14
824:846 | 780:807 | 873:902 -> -0.13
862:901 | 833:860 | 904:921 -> 0.04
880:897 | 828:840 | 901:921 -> 0.00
